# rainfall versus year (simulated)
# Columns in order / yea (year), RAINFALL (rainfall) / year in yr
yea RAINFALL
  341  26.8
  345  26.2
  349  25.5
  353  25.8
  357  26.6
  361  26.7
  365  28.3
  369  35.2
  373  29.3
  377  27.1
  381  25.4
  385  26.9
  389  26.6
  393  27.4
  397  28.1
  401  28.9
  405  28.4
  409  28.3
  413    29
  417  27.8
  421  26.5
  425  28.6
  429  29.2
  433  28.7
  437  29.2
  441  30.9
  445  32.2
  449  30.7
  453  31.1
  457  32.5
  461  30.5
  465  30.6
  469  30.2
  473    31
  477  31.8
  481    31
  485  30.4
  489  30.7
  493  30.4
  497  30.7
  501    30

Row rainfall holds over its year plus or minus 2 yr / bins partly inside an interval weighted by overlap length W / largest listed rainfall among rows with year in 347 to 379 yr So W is 35.2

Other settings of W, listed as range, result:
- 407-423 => 29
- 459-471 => 30.6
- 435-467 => 32.5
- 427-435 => 29.2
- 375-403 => 28.9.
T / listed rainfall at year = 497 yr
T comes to 30.7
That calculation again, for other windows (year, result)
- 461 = 30.5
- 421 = 26.5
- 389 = 26.6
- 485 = 30.4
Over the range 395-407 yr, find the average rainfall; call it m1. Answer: 28.5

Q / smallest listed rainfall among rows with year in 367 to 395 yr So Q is 25.4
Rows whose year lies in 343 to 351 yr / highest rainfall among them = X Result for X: 26.2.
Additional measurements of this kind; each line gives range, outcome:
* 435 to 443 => 30.9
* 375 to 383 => 27.1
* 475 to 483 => 31.8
